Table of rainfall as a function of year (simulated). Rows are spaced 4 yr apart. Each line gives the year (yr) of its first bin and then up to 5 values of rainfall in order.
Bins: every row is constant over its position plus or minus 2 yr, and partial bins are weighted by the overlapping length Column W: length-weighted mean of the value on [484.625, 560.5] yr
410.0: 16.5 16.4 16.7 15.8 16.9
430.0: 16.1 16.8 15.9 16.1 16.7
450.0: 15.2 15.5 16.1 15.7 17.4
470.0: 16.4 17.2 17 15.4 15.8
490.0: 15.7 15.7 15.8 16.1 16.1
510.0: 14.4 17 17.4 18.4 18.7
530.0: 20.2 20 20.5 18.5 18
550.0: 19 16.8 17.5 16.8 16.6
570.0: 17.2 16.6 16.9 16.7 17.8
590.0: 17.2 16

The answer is 17.5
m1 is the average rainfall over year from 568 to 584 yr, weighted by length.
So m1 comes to 16.8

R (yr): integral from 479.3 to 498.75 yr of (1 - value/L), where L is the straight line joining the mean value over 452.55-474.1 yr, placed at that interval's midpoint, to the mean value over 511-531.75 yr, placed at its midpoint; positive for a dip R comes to 1.60 yr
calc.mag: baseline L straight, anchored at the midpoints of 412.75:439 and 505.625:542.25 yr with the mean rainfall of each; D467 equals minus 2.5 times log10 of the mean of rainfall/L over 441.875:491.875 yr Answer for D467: 0.06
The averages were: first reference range 16.4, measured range 16.2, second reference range 18.2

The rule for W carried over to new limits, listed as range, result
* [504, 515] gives 15.7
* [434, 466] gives 16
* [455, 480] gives 16.6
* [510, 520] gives 16.6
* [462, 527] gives 16.5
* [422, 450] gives 16.3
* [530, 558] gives 18.8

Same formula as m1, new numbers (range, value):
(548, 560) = 17.8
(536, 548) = 19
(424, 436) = 16.6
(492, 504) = 15.9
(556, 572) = 17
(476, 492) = 16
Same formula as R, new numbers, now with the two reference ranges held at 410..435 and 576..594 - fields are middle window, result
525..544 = -3.1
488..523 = 1.1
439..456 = 0.7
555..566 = -0.1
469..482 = 0.0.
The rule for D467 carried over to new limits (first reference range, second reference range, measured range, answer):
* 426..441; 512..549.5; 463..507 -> 0.089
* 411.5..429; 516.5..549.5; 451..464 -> 0.102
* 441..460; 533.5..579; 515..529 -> -0.063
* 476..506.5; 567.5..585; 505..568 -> -0.092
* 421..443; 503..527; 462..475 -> -0.015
